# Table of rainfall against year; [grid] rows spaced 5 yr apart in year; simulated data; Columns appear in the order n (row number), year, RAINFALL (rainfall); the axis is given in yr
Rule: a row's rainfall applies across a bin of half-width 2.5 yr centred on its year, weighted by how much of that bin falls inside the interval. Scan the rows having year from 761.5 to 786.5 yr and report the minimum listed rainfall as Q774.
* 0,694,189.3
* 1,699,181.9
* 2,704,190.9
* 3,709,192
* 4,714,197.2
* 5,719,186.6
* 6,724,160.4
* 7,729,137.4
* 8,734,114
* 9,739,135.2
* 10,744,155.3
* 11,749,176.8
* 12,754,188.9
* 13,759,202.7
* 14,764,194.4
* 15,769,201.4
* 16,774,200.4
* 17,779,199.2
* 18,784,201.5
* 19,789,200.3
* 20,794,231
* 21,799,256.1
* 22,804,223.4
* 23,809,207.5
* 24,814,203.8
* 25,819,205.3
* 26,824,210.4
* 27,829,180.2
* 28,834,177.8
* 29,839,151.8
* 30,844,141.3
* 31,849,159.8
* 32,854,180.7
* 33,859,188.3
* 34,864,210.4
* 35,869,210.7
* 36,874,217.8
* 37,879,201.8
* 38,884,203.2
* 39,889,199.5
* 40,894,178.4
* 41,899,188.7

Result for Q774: 194.4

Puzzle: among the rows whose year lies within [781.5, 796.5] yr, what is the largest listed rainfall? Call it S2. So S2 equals 231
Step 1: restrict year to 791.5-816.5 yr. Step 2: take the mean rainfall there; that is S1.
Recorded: 224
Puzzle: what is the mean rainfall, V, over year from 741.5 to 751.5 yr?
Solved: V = 166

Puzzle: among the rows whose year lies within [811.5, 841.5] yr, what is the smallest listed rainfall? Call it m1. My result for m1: 151.8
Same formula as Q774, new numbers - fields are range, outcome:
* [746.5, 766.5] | 176.8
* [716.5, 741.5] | 114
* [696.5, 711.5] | 181.9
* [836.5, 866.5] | 141.3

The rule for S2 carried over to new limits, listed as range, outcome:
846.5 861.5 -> 188.3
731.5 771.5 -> 202.7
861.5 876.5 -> 217.8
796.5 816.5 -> 256.1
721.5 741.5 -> 160.4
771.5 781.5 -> 200.4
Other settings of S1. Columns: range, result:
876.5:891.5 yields 202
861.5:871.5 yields 211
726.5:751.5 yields 144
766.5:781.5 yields 200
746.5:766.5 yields 191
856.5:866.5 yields 199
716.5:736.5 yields 150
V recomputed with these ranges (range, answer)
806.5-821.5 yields 206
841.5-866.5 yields 176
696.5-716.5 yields 190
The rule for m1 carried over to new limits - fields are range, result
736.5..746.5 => 135.2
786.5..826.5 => 200.3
